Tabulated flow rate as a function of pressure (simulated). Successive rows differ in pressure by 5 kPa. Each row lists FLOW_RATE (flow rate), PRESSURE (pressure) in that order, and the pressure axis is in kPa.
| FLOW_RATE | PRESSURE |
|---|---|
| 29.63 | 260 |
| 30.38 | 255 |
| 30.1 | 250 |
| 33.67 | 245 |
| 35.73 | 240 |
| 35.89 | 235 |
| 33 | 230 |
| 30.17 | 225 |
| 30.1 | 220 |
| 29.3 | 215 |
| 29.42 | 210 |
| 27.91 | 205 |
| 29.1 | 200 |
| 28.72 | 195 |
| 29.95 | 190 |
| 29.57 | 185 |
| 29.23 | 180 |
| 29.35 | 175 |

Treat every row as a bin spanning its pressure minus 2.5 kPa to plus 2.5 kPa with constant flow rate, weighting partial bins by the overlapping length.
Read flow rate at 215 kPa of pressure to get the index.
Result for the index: 29.3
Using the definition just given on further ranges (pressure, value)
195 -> 28.72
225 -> 30.17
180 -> 29.23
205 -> 27.91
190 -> 29.95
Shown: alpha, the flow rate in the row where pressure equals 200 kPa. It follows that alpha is 29.1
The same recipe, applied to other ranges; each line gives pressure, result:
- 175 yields 29.35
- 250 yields 30.1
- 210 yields 29.42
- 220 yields 30.1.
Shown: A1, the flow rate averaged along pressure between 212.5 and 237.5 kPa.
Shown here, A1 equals 31.7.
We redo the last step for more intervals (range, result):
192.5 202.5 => 28.9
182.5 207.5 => 29.1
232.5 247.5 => 35.1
